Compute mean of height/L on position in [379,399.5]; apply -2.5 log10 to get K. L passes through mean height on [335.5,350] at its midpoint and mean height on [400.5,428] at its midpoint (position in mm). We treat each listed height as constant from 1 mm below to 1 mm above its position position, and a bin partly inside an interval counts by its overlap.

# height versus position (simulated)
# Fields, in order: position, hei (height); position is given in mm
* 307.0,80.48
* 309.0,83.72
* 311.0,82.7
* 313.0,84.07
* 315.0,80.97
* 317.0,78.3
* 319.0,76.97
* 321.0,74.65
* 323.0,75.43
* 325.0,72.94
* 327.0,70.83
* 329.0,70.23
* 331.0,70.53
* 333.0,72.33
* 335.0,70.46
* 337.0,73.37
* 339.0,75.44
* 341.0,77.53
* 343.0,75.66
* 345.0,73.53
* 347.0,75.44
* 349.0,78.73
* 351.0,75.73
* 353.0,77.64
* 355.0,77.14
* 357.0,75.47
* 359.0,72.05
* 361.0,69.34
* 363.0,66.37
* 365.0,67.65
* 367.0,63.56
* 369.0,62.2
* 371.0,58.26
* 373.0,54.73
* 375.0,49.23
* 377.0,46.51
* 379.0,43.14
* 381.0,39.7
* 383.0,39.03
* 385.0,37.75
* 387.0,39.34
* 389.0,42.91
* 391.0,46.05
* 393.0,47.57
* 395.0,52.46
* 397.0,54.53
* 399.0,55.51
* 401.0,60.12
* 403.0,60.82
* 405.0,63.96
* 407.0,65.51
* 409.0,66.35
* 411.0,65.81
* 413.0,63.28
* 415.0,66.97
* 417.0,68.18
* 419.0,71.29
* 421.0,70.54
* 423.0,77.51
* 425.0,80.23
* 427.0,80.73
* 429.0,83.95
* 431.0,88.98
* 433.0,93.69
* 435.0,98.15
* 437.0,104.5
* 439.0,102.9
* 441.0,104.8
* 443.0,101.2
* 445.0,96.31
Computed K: 0.49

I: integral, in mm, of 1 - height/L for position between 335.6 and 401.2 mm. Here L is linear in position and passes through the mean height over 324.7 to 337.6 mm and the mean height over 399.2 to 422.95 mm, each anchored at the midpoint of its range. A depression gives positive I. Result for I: 7.8 mm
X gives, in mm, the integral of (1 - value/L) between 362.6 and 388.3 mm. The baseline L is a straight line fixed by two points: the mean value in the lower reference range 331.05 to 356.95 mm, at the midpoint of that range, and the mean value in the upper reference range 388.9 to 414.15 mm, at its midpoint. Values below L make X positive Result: 5.9 mm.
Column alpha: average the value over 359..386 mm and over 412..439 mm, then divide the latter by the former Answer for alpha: 1.5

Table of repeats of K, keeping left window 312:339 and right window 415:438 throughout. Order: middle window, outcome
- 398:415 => 0.276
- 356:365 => 0.103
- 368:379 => 0.423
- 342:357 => 0.006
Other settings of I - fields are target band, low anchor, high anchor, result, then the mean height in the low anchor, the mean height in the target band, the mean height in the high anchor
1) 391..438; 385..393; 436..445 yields 0.8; 42.7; 70.8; 103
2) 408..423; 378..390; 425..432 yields 0.6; 40.3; 68.2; 83.9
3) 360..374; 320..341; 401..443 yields 2.3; 72.9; 63.2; 79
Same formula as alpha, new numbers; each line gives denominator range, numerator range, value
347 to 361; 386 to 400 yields 0.64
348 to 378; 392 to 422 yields 0.94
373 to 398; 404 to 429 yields 1.56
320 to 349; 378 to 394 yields 0.57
